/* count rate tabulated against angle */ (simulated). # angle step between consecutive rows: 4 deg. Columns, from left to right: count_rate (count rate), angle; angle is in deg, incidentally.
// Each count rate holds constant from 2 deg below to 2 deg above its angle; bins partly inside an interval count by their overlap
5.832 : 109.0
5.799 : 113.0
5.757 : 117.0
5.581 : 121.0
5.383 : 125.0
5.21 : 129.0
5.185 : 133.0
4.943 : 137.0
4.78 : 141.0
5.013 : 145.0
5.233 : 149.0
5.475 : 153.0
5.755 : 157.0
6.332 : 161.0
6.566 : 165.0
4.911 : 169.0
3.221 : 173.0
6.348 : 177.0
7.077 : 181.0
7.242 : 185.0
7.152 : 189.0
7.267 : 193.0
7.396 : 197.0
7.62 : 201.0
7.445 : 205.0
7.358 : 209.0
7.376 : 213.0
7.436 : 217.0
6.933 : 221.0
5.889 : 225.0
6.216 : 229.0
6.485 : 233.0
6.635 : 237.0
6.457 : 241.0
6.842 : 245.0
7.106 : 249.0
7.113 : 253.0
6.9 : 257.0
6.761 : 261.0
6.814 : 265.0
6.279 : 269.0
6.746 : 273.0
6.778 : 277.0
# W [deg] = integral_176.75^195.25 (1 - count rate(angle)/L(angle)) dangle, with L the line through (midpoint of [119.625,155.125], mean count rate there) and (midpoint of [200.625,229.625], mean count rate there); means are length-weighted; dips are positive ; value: -2.1 deg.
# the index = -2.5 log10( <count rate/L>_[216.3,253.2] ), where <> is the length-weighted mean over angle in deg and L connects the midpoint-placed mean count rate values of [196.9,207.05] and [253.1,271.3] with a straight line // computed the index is 0.07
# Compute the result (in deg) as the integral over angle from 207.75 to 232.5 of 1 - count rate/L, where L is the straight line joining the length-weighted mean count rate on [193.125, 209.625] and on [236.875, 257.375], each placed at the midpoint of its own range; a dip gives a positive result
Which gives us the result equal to 1.3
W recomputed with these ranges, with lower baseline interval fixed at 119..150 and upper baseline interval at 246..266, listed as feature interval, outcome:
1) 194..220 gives -5.0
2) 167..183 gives 1.1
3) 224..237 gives 0.6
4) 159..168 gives -1.1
